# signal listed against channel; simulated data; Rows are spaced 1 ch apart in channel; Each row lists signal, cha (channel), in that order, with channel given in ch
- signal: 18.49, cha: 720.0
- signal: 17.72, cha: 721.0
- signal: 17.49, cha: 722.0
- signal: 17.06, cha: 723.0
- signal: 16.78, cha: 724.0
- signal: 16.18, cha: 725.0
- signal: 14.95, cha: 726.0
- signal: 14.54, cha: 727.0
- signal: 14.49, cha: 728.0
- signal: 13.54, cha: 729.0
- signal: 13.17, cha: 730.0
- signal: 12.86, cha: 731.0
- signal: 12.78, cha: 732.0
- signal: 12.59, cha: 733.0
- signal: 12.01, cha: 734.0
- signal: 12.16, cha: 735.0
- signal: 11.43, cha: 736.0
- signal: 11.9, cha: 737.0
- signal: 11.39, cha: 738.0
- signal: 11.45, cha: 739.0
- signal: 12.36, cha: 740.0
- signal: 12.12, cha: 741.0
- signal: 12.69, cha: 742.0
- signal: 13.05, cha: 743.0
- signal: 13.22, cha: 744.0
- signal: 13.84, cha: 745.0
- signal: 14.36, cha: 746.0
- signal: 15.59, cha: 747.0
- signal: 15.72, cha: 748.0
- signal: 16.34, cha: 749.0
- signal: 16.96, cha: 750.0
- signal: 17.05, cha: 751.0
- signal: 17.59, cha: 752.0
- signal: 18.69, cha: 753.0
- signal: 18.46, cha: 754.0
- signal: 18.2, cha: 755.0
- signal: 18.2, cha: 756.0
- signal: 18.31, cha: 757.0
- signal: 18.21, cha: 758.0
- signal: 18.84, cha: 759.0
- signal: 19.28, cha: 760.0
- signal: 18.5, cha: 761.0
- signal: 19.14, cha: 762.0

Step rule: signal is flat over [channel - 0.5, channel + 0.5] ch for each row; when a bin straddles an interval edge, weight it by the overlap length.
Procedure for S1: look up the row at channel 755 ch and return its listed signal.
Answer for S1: 18.2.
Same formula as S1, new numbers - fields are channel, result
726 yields 14.95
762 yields 19.14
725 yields 16.18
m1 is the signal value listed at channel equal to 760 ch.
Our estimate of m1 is 19.28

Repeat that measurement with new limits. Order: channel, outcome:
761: 18.5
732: 12.78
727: 14.54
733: 12.59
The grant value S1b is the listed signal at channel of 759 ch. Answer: 18.84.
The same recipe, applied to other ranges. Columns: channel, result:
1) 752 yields 17.59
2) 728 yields 14.49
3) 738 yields 11.39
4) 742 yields 12.69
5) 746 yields 14.36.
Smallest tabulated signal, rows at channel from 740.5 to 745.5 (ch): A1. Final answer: 12.12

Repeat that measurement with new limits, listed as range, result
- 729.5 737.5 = 11.43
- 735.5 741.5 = 11.39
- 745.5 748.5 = 14.36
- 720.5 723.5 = 17.06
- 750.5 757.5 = 17.05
